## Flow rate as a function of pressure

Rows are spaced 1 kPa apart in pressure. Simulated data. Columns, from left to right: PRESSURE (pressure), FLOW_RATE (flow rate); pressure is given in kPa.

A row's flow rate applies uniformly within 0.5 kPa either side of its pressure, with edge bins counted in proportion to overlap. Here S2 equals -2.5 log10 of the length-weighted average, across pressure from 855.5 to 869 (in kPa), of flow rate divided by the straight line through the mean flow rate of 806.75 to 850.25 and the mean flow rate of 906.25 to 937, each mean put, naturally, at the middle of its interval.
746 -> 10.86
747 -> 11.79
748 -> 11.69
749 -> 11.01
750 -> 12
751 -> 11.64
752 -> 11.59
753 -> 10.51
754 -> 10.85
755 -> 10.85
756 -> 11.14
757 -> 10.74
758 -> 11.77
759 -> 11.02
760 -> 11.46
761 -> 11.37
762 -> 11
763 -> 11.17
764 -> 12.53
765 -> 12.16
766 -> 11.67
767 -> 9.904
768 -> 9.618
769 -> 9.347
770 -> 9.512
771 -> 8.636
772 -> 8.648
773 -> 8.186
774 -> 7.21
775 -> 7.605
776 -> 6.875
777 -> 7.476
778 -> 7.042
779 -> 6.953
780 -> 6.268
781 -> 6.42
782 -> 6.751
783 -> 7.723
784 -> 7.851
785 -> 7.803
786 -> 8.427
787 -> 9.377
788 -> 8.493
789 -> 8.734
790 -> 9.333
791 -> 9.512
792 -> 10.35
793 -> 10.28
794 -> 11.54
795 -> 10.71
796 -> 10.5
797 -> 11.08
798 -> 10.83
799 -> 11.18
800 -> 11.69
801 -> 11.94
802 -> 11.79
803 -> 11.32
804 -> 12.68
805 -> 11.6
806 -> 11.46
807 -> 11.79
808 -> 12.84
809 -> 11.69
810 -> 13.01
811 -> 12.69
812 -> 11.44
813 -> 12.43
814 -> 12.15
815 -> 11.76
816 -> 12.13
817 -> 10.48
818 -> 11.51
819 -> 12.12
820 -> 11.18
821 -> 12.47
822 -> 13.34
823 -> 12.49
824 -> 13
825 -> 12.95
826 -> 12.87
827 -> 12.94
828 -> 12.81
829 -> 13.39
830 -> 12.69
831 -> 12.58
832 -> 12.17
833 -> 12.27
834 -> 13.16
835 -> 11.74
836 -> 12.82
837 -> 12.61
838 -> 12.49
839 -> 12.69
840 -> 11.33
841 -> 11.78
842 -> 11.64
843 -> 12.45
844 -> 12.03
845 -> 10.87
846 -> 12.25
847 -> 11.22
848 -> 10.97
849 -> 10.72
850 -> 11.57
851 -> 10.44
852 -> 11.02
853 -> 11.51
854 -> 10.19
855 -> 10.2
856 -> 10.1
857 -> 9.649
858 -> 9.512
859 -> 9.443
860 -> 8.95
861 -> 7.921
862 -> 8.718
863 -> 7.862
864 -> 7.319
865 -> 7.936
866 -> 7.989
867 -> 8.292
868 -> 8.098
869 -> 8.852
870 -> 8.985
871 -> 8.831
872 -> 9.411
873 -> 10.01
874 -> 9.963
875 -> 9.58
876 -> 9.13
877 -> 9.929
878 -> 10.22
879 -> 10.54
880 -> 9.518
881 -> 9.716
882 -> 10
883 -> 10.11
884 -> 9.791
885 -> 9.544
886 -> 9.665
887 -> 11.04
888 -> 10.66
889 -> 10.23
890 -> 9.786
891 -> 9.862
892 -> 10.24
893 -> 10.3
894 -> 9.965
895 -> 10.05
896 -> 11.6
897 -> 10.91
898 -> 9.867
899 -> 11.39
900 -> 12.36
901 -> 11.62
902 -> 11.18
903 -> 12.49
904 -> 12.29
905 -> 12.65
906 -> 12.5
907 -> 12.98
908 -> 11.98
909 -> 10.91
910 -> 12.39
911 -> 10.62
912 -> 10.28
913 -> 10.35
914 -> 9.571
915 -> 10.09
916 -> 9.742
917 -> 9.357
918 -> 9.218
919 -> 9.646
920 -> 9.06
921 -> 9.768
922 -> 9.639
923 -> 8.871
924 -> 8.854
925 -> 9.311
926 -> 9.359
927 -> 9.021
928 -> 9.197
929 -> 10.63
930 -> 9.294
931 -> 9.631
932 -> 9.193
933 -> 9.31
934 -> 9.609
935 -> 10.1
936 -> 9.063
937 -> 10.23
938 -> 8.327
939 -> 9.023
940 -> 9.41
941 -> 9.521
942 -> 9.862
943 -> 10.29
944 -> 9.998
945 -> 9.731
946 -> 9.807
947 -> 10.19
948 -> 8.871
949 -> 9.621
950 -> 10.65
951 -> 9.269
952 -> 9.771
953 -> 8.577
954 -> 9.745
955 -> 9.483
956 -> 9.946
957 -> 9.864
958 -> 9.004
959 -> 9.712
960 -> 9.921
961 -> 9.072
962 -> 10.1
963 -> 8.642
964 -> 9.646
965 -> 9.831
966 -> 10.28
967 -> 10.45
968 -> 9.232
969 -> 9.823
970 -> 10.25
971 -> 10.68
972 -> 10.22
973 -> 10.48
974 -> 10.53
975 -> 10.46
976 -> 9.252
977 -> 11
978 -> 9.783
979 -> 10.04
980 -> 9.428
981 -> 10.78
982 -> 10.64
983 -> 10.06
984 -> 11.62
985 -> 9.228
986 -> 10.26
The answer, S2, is 0.30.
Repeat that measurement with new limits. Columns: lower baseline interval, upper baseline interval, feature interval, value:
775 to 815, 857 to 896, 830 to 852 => -0.220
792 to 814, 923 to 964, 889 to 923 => -0.065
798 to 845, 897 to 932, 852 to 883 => 0.212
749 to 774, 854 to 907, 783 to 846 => -0.119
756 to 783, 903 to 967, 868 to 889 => -0.005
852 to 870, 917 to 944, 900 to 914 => -0.245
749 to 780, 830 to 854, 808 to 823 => -0.082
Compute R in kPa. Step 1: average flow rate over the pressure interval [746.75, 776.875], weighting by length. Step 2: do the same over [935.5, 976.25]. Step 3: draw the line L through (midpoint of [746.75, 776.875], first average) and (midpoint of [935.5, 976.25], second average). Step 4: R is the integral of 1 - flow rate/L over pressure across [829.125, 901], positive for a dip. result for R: -2.8 kPa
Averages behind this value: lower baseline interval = 10.4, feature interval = 10.4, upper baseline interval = 9.73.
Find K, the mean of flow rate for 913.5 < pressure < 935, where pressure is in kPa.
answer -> 9.46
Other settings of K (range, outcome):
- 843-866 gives 10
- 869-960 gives 10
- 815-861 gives 11.7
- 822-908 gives 10.8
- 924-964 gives 9.54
